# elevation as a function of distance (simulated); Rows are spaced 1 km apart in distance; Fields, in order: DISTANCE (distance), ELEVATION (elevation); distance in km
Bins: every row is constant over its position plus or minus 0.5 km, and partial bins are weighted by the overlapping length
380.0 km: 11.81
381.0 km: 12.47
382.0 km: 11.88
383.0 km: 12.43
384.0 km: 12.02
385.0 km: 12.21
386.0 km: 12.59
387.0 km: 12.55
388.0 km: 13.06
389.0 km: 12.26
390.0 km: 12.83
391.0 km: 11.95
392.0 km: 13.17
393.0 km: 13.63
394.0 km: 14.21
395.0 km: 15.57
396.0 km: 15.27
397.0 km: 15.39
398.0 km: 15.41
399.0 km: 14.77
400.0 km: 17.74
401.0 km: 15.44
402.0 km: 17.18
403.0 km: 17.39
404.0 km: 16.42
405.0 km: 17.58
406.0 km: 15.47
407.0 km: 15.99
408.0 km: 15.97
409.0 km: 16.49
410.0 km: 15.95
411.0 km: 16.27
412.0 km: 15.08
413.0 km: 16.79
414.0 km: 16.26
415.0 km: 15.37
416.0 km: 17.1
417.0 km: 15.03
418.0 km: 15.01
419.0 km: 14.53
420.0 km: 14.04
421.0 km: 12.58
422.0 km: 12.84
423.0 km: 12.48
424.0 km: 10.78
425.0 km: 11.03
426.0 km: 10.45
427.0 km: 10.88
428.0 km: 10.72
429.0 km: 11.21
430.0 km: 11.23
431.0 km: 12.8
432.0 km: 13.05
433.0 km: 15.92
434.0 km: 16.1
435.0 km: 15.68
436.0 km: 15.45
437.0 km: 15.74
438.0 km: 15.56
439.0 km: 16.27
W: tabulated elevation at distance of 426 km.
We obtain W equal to 10.45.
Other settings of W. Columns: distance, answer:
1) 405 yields 17.58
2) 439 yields 16.27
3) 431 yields 12.8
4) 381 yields 12.47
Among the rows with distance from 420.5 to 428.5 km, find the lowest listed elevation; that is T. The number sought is 10.45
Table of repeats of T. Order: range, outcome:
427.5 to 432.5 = 10.72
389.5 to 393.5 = 11.95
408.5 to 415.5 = 15.08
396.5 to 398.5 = 15.39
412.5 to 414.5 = 16.26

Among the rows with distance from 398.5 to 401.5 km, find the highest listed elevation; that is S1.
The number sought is 17.74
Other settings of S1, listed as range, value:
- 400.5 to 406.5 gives 17.58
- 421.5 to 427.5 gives 12.84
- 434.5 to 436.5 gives 15.68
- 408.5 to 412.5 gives 16.49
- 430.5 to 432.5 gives 13.05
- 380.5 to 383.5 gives 12.47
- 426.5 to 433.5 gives 15.92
